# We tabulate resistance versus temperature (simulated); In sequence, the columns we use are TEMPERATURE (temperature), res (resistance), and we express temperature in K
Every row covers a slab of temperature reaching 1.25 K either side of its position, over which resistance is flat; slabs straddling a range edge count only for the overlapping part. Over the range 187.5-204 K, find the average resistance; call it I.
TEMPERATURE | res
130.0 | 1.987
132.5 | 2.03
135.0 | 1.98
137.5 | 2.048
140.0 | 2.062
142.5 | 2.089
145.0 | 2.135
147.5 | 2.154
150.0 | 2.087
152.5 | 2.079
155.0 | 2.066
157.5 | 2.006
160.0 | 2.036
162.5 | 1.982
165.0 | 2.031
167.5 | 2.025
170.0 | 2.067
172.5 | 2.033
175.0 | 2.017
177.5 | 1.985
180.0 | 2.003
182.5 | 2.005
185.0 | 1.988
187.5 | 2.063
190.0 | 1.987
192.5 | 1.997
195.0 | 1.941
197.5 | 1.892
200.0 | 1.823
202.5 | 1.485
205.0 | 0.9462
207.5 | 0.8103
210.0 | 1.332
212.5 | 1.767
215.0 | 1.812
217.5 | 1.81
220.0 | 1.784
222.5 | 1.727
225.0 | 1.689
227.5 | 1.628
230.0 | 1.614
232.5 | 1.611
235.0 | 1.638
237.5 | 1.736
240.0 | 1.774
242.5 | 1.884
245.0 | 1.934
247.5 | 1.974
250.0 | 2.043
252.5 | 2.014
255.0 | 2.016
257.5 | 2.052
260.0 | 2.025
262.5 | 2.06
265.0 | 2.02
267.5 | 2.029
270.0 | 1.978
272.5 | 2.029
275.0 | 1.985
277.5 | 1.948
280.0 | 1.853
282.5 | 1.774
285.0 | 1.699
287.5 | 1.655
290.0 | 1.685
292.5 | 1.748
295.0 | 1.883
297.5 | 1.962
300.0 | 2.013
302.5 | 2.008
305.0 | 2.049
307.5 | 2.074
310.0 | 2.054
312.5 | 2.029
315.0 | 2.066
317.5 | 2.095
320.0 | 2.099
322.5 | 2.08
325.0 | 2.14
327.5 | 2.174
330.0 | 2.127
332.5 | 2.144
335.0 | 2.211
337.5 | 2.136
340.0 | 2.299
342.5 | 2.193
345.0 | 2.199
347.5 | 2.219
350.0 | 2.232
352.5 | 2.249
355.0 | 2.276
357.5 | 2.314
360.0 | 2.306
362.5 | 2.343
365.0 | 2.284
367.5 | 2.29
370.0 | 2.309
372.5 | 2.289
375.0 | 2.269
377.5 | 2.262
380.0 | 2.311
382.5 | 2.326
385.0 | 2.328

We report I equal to 1.86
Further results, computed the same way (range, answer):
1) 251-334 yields 1.99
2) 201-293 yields 1.77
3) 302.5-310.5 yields 2.05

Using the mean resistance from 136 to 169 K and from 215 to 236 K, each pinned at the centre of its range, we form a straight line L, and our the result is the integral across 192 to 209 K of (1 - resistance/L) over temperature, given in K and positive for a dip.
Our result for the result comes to 2.73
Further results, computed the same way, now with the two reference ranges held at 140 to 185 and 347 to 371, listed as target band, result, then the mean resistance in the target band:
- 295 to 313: 1.6 K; 2.02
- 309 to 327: 1.2 K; 2.08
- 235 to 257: 2.4 K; 1.91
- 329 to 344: 0.5 K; 2.19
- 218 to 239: 4.4 K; 1.68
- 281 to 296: 3.1 K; 1.74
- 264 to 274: 0.7 K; 2.01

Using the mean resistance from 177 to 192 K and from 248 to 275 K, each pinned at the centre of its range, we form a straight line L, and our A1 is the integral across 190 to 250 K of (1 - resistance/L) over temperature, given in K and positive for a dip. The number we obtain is 9.6 K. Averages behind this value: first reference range 2.01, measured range 1.69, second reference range 2.02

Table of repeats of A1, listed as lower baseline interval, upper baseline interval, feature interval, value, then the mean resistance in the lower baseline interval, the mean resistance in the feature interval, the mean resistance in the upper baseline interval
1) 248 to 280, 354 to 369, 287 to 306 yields 2.0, 2.01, 1.88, 2.3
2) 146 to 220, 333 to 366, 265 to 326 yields 4.9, 1.87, 1.96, 2.25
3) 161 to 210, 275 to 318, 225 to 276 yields -0.4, 1.83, 1.9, 1.92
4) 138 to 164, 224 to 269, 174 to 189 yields 0.0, 2.07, 2.01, 1.88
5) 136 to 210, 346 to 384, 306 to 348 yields 1.5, 1.92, 2.14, 2.28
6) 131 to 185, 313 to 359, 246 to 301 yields 5.2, 2.04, 1.93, 2.18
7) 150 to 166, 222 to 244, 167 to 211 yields 2.5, 2.04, 1.8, 1.7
